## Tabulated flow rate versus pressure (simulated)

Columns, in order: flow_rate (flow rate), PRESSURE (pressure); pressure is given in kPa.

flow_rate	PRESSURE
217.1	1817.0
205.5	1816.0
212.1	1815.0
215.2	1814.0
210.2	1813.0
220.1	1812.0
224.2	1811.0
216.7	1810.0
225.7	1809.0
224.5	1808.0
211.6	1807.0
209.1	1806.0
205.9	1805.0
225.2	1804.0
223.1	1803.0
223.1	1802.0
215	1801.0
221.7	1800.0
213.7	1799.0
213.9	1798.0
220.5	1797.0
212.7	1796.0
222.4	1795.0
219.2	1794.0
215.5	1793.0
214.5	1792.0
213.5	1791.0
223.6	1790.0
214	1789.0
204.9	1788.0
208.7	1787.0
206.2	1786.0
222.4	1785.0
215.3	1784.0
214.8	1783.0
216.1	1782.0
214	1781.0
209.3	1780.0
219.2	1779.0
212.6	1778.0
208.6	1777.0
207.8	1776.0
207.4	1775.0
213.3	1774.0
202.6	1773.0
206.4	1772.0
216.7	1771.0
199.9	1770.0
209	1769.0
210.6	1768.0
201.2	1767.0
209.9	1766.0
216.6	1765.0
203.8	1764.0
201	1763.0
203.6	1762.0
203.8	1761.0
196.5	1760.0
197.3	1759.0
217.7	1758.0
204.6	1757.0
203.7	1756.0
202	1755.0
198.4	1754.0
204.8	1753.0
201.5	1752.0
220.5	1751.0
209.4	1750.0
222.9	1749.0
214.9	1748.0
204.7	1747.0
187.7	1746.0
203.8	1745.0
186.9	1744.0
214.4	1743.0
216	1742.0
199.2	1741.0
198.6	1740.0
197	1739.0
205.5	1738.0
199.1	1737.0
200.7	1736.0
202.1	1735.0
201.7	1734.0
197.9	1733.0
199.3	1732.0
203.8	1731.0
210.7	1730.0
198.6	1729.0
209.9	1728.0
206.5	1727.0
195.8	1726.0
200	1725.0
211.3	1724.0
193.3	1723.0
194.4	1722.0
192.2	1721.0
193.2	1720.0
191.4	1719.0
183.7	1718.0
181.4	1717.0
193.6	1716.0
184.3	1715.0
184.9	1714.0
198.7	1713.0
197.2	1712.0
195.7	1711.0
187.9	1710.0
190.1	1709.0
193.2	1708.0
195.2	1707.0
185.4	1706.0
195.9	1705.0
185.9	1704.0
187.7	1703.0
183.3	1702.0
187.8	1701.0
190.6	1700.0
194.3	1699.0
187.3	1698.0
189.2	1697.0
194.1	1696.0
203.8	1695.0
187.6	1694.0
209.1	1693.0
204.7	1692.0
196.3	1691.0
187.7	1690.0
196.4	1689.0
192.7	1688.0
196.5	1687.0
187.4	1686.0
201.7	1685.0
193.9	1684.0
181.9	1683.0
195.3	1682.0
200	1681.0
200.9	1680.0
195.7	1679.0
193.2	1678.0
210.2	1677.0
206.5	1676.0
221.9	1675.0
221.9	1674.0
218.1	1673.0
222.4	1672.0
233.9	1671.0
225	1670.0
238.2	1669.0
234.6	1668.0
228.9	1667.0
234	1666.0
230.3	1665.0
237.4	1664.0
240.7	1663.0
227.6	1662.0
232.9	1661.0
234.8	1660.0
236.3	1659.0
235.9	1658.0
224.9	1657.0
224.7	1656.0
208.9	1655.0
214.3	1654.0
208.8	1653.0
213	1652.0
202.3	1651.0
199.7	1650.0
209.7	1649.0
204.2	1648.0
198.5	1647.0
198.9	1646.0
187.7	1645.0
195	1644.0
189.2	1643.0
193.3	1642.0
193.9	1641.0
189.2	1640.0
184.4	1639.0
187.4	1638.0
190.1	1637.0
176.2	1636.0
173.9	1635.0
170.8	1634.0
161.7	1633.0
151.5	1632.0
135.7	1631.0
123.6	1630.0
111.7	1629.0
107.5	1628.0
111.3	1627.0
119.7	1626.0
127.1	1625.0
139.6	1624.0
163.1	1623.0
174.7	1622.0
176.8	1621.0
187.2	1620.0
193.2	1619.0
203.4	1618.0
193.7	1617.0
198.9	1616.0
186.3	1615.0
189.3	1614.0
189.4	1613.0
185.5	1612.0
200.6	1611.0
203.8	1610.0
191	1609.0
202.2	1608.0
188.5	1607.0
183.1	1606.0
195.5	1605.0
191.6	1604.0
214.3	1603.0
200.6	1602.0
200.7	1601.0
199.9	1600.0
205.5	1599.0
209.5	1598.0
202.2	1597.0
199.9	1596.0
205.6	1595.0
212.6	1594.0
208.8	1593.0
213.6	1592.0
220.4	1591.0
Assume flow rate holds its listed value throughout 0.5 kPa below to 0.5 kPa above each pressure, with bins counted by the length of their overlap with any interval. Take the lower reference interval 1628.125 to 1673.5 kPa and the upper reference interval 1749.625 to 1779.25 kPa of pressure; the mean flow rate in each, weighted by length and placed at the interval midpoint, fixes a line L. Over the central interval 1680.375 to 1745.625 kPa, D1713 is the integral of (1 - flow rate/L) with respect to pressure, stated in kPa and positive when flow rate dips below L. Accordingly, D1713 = 2.9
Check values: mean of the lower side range 202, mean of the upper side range 207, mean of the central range 196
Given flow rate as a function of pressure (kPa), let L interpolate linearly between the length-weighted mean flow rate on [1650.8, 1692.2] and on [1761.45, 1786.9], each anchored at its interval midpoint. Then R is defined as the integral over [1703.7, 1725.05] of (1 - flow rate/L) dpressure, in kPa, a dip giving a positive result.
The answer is 2.04 kPa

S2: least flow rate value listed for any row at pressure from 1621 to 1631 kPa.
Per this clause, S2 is 107.5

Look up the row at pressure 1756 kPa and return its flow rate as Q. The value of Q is 203.7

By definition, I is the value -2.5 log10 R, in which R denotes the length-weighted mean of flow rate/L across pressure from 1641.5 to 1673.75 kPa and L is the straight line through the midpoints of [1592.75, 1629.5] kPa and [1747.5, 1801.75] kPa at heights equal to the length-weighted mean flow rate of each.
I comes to -0.15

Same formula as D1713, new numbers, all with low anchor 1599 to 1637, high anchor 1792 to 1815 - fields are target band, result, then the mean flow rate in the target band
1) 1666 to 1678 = -2.3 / 223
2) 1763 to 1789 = 0.1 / 210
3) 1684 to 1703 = -0.2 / 194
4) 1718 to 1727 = 0.1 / 196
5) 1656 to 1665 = -2.4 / 233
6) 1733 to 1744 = 0.0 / 202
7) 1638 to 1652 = -1.2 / 196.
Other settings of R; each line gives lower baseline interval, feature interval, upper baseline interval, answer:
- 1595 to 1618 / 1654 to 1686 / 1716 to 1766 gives -3.1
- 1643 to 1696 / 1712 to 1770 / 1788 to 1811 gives 3.5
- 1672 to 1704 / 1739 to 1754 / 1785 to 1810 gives 0.1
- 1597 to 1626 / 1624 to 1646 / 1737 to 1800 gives 3.5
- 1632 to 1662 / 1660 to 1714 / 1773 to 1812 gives 0.1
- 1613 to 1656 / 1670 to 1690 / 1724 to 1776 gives -1.6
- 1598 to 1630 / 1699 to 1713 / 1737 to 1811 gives 0.4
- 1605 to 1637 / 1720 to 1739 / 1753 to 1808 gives -0.3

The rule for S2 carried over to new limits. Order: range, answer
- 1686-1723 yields 181.4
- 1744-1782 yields 186.9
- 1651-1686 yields 181.9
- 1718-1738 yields 183.7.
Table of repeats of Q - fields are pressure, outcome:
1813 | 210.2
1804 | 225.2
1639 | 184.4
